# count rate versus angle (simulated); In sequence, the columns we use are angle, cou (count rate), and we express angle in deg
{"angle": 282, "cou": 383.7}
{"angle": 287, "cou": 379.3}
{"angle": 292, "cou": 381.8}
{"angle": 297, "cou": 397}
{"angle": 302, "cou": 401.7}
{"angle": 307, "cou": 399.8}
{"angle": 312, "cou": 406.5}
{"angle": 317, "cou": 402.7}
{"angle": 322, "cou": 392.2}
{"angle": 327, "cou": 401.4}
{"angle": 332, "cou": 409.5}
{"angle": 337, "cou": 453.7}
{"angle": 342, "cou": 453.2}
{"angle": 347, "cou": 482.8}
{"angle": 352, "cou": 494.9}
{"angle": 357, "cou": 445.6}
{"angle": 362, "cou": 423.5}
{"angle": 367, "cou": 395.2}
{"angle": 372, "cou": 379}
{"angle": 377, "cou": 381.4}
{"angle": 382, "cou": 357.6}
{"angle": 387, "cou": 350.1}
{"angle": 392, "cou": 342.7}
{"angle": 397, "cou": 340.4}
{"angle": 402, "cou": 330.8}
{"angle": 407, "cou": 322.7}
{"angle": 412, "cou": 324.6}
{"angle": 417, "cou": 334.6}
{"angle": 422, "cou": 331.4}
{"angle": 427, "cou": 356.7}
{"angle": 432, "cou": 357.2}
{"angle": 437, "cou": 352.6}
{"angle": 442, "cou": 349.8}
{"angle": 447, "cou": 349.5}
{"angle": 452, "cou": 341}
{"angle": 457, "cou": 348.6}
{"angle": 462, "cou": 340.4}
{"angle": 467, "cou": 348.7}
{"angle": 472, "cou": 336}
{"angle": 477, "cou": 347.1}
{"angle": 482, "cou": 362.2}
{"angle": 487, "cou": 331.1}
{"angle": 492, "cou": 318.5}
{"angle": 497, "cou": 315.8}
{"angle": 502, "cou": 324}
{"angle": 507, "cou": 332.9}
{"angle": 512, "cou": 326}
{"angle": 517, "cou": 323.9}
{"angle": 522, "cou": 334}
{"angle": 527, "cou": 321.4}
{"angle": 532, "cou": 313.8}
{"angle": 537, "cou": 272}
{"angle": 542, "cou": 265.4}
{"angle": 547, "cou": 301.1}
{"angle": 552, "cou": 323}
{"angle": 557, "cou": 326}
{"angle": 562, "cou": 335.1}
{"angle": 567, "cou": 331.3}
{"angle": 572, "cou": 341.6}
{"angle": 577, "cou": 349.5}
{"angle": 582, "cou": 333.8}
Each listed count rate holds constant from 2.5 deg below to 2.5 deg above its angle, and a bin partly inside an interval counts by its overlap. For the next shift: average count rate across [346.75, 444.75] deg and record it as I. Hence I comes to 370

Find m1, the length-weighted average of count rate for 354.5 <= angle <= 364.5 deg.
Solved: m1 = 435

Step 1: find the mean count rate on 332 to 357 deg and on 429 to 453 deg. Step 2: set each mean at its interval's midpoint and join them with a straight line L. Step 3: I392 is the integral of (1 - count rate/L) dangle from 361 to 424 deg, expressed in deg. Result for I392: 8.3 deg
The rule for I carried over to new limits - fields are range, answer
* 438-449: 350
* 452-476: 343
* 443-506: 339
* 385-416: 335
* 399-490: 342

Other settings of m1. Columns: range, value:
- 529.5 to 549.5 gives 288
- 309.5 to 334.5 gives 402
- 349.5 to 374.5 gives 428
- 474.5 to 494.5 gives 340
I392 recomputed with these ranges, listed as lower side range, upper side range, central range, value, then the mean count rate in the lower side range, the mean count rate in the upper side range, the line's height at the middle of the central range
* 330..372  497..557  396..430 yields 5.27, 441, 313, 396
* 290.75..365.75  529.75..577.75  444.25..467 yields 1.04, 423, 315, 362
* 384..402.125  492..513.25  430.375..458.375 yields -1.31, 343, 324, 334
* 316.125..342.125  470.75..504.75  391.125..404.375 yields 1.51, 417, 333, 381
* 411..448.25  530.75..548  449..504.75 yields -3.21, 345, 285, 319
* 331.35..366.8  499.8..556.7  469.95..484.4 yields 0.14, 450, 313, 352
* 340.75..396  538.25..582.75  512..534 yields 0.92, 407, 321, 338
